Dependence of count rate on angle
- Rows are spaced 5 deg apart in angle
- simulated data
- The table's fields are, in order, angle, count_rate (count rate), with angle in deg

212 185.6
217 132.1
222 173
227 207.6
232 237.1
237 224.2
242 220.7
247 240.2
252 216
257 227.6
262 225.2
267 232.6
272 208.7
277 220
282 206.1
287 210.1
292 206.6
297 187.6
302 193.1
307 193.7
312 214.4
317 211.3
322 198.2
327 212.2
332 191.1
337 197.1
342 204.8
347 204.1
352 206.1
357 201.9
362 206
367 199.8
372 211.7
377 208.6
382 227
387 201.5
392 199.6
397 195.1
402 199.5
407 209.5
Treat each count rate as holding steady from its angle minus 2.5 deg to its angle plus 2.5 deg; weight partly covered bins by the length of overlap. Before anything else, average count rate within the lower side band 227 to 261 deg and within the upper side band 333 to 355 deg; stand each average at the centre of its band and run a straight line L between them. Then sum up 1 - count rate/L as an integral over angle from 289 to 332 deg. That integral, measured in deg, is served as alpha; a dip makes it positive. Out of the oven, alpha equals 1.7 deg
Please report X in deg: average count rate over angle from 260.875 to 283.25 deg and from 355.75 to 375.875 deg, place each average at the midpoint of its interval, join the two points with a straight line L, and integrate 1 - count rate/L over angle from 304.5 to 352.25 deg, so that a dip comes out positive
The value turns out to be 1.70 deg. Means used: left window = 219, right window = 205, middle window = 203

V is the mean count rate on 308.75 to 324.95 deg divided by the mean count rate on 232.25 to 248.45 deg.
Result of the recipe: 0.91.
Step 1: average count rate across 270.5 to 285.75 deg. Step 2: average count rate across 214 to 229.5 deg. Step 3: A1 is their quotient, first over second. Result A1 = 1.2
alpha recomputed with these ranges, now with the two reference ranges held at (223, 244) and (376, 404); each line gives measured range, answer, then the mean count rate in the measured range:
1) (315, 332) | 0.5 deg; 205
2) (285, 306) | 1.5 deg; 199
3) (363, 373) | 0.1 deg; 205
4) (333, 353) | 0.7 deg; 202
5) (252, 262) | -0.3 deg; 224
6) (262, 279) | -0.4 deg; 221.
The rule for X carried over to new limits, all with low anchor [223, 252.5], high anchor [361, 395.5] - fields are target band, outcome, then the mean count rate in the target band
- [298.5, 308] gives 1.0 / 193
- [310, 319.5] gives 0.1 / 213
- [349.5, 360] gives 0.3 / 204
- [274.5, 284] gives 0.2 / 213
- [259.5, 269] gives -0.4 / 229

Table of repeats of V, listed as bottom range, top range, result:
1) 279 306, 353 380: 1.03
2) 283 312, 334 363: 1.01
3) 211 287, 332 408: 0.97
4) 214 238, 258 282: 1.14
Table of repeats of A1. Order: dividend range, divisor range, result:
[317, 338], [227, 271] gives 0.89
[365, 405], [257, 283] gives 0.93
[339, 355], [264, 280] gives 0.93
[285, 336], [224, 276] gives 0.90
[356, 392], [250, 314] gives 0.99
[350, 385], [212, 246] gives 1.04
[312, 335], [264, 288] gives 0.95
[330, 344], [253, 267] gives 0.87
